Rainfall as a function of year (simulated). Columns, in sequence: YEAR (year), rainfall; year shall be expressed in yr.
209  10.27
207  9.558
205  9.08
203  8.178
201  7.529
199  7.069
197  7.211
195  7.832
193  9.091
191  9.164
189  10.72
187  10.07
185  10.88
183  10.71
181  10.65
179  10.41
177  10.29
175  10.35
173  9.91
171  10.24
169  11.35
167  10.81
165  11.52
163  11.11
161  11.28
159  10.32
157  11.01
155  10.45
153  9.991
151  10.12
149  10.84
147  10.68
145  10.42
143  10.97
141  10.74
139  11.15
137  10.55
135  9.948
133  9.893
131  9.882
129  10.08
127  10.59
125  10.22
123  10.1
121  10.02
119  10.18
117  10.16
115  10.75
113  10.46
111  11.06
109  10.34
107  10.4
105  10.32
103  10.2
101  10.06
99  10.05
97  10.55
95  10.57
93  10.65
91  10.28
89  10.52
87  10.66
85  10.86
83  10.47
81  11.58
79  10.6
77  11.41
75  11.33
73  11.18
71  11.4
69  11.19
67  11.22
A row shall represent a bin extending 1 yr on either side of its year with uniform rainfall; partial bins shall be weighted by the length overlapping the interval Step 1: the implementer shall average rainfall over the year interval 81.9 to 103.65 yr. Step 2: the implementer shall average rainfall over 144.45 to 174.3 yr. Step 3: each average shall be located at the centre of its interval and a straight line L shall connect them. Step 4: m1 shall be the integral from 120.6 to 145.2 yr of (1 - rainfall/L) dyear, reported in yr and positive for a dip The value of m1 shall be 0.5 yr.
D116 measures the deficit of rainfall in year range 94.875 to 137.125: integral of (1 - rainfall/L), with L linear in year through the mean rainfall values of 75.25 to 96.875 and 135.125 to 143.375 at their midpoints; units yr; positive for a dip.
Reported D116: 1.9 yr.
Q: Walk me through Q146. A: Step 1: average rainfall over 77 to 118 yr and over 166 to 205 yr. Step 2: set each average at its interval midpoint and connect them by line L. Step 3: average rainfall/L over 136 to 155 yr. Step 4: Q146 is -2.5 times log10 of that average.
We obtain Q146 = -0.06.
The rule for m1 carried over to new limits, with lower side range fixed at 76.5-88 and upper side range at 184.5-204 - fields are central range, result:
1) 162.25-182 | -3.2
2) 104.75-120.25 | -0.2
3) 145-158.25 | -1.3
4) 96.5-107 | 0.3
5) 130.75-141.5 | -0.6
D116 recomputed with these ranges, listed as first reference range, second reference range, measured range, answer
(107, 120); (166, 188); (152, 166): -0.4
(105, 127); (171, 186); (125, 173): -0.8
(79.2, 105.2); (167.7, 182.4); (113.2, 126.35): 0.3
